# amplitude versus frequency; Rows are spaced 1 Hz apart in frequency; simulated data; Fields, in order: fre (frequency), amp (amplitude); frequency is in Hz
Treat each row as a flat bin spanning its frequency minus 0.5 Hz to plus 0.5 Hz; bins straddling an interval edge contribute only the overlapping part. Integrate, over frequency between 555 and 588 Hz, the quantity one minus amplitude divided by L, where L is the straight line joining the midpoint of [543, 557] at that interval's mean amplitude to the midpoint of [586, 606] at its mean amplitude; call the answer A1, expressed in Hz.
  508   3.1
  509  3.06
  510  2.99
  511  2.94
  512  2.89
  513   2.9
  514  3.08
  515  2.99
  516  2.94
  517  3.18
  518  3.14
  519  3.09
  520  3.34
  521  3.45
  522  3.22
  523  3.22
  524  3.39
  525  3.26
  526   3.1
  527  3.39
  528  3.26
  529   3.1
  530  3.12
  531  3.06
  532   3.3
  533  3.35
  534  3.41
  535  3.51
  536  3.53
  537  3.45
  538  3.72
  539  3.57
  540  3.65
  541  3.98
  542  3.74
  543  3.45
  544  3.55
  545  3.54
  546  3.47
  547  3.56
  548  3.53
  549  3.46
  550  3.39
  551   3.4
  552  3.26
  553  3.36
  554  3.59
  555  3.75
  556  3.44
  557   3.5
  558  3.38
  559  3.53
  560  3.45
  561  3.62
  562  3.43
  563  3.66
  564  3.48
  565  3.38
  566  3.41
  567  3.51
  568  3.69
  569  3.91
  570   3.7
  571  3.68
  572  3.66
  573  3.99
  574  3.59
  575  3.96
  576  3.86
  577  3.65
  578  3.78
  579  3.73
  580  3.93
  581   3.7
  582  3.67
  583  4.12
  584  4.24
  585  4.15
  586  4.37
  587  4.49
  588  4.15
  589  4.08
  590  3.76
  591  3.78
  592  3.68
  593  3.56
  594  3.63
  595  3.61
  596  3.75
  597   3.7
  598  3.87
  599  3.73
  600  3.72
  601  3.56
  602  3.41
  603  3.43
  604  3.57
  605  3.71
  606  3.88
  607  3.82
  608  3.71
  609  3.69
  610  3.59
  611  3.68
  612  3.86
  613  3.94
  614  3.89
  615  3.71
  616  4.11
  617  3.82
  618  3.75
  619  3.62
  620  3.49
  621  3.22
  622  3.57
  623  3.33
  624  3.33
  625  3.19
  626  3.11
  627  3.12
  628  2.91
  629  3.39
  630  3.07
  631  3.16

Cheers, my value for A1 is -1.16 Hz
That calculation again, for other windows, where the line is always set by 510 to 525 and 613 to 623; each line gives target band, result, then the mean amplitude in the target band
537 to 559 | -1.6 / 3.54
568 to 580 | -1.2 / 3.78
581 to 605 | -1.9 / 3.82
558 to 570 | -0.6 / 3.55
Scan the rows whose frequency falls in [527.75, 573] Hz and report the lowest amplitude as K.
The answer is 3.06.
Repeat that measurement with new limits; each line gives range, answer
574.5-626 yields 3.11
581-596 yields 3.56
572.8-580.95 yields 3.59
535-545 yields 3.45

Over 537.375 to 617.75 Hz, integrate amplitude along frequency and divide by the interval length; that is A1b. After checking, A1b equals 3.7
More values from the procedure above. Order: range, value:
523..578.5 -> 3.51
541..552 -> 3.52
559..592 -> 3.79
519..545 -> 3.4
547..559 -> 3.47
